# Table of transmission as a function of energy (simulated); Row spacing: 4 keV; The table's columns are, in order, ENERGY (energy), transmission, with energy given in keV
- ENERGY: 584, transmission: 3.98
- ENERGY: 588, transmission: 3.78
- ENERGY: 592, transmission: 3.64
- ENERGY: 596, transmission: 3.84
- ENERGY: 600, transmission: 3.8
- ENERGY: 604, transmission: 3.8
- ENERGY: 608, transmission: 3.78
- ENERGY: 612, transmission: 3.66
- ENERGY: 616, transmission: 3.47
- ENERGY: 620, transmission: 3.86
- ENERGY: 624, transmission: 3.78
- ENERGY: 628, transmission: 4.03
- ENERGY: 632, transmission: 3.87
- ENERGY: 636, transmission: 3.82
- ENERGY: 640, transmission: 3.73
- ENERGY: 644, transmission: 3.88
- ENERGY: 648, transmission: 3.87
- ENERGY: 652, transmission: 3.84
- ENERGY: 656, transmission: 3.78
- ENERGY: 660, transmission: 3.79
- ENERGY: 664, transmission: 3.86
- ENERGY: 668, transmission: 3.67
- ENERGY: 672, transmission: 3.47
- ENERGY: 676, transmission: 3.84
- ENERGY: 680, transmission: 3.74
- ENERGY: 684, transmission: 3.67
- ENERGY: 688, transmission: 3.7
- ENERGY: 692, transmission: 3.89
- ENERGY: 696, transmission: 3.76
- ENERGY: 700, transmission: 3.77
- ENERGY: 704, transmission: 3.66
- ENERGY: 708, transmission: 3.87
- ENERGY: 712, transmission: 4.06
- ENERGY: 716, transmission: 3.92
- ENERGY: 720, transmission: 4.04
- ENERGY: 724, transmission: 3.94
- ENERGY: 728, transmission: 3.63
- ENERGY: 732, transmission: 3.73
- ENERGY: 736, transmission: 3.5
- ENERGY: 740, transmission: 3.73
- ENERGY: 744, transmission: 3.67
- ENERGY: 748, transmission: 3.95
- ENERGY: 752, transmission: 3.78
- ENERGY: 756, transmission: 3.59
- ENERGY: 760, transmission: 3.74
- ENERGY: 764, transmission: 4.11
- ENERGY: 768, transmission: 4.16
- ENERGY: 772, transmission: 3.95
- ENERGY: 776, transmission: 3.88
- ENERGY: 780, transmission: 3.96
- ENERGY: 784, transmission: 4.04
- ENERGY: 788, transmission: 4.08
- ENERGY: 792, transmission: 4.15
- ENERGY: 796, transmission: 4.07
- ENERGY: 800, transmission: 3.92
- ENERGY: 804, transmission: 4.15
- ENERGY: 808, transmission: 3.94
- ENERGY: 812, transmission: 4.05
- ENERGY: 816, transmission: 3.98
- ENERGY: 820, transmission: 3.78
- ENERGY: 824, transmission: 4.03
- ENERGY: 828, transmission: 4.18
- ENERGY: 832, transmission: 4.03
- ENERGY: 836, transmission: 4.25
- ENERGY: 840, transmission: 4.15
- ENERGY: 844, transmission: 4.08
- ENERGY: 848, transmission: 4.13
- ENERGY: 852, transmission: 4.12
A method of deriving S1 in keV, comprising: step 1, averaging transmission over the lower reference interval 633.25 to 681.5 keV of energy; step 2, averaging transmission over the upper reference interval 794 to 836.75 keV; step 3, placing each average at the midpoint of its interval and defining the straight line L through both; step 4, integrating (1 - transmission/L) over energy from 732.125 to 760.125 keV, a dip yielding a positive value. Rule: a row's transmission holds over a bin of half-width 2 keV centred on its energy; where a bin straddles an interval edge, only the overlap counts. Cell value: 1.5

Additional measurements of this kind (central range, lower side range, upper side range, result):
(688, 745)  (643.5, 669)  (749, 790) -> 1.2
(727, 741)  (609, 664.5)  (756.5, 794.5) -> 1.0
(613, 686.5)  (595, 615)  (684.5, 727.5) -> 0.4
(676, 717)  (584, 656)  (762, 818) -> 1.0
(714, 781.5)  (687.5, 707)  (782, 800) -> 1.5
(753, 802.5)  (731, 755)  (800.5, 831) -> -1.4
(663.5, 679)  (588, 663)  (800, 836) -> 0.6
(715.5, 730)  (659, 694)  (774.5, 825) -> -0.2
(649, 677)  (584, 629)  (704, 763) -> 0.2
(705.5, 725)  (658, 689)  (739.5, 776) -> -0.9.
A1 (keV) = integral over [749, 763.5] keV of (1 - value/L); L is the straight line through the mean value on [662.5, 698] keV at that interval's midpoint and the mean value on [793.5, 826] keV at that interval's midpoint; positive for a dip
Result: 0.5 keV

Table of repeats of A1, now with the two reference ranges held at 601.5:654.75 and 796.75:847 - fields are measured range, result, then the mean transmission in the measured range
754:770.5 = 0.3 keV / 3.9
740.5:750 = 0.4 keV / 3.8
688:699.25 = 0.2 keV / 3.8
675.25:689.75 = 0.5 keV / 3.73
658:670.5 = 0.3 keV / 3.76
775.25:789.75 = 0.0 keV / 4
